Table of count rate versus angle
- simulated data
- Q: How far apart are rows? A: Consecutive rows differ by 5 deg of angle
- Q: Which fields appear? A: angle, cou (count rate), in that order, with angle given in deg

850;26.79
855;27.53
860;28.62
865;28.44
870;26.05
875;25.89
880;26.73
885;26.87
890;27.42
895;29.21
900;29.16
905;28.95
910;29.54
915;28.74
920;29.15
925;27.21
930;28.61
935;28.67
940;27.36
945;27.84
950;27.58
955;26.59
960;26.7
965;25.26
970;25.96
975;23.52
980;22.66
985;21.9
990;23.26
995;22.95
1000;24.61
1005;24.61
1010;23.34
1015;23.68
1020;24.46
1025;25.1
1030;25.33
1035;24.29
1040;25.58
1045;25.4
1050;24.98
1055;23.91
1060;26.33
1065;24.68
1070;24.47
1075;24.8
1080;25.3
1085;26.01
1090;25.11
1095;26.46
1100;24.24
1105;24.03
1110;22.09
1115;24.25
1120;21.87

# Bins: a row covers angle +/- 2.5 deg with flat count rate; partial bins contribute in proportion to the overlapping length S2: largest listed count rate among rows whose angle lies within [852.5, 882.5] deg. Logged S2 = 28.62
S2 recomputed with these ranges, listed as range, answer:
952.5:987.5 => 26.7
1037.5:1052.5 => 25.58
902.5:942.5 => 29.54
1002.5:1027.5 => 25.1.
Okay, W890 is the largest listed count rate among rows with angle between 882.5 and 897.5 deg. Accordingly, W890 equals 29.21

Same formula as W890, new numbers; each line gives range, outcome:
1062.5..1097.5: 26.46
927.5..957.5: 28.67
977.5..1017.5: 24.61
